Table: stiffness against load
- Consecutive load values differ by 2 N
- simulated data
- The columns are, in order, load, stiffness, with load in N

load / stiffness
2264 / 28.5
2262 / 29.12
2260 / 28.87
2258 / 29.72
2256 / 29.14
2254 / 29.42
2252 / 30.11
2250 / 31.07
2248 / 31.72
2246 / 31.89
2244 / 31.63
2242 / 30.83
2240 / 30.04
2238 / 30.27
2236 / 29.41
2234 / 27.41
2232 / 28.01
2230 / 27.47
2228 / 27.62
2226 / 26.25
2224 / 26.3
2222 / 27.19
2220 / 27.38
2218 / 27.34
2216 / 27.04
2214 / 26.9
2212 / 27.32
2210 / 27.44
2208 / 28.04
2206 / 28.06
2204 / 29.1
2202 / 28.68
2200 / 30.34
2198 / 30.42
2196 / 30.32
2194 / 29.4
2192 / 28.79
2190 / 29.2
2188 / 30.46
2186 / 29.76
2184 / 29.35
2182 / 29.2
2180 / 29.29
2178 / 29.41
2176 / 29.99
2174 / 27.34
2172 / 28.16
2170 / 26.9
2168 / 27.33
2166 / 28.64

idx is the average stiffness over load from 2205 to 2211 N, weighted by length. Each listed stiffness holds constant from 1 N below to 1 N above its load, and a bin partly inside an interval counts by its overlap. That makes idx 27.8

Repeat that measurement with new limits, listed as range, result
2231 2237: 28.3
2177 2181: 29.4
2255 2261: 29.2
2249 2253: 30.6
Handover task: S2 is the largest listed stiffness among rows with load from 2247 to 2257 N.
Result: 31.72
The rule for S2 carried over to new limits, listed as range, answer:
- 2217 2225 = 27.38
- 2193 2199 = 30.42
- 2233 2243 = 30.83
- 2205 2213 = 28.06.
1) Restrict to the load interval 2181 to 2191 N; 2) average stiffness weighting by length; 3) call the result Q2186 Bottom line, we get 29.6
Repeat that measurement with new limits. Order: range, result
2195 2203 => 29.9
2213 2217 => 27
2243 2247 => 31.8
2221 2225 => 26.7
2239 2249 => 31.2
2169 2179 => 28.4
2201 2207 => 28.6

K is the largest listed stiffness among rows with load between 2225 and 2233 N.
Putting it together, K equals 28.01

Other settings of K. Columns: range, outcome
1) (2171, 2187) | 29.99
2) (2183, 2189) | 30.46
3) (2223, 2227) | 26.3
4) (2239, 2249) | 31.89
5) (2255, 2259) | 29.72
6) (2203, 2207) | 29.1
